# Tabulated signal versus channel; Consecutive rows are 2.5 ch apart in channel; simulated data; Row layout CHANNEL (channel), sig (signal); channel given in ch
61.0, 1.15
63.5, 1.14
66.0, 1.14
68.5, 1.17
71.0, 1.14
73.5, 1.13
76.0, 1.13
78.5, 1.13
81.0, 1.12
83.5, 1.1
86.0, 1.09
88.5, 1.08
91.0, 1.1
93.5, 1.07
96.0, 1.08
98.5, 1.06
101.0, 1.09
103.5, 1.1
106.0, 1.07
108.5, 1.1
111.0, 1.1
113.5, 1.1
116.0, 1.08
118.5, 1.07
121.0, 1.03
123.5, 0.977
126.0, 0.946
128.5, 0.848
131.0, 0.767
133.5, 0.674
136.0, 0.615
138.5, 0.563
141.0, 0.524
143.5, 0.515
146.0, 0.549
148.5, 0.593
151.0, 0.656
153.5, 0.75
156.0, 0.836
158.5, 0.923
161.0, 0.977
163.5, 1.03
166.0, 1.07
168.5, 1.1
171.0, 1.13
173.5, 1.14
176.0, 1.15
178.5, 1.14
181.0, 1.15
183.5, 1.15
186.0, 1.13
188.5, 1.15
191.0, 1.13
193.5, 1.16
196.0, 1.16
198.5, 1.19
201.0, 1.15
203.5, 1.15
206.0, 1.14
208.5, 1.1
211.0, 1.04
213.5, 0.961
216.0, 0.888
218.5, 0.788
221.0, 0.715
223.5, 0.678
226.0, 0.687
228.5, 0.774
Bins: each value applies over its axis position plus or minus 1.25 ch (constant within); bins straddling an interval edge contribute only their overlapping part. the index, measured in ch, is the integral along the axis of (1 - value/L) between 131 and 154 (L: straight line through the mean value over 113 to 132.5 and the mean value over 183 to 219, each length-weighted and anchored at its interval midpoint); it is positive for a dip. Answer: 9.0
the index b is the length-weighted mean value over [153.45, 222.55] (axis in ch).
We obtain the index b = 1.05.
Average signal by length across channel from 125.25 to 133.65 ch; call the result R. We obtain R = 0.818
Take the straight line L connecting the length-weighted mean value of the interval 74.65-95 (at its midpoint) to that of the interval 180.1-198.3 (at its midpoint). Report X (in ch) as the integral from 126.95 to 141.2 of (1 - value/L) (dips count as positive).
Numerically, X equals 5.6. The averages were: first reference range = 1.1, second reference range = 1.15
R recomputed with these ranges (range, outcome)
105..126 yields 1.06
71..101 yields 1.1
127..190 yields 0.886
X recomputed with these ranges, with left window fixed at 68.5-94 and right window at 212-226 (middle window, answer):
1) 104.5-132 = 0.5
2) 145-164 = 3.2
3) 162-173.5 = -2.1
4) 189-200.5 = -4.1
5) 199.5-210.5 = -3.9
